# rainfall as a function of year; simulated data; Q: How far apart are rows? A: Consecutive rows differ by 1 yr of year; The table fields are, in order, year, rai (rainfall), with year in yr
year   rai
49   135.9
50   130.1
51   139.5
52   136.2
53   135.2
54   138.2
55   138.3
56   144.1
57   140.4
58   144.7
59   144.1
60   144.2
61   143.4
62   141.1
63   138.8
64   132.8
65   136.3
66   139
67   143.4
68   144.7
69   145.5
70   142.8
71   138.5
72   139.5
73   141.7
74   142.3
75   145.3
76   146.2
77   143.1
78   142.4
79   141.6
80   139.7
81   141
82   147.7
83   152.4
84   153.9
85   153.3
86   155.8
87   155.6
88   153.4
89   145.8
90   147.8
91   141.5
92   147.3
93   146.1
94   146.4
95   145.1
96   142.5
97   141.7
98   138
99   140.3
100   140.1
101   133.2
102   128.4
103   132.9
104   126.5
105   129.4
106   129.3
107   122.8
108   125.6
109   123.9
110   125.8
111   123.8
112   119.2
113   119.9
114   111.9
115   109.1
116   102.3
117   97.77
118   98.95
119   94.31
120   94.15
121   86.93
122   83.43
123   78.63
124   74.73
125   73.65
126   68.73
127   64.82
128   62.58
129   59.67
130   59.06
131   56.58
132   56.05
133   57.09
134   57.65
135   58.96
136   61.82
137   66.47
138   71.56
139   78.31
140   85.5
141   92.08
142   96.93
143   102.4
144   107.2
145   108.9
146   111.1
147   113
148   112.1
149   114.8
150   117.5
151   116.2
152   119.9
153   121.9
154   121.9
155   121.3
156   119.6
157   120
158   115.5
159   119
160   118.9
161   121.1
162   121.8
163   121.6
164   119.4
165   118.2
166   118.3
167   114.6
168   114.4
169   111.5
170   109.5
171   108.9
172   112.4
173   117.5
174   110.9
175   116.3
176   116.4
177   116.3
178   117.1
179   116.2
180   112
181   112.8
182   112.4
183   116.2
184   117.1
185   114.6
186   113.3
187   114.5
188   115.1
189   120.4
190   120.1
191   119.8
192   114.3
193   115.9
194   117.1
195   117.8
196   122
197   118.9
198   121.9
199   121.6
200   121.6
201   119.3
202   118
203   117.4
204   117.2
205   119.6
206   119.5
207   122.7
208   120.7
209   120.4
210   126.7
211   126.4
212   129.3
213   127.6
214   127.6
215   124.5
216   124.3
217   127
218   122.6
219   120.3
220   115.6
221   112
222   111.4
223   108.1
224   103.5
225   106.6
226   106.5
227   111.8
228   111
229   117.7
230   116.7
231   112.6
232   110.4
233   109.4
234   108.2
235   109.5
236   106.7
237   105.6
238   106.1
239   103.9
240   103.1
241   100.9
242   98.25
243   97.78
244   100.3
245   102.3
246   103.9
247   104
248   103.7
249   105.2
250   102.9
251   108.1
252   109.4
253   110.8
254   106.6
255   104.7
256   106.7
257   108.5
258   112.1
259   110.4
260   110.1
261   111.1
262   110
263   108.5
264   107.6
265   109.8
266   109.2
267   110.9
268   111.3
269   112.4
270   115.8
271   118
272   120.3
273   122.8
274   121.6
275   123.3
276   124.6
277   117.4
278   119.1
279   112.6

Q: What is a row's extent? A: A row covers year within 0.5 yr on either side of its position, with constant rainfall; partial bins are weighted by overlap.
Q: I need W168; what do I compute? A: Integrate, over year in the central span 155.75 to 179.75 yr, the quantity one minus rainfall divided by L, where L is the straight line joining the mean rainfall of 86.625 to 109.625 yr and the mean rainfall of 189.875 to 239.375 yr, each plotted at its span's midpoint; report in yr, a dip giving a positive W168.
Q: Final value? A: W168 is 1.7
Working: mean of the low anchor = 138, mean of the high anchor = 117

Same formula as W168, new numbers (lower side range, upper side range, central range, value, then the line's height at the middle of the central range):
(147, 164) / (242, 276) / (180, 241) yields -1.1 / 114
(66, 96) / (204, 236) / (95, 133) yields 9.5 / 139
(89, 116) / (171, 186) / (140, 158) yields 1.4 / 121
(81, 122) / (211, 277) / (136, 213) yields 4.1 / 121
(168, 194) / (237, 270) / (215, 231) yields -0.6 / 110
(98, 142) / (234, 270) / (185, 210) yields -4.1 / 102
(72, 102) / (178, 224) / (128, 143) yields 7.2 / 134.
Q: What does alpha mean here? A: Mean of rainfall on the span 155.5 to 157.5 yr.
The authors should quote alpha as 120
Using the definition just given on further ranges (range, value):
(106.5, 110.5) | 125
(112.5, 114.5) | 116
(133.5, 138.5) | 63.3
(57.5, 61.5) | 144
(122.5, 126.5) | 73.9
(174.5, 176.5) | 116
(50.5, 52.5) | 138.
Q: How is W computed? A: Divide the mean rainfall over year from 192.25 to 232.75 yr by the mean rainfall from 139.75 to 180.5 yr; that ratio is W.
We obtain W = 1.0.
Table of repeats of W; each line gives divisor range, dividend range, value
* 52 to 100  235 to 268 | 0.74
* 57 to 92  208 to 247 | 0.78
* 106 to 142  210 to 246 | 1.29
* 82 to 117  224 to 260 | 0.79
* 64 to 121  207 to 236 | 0.87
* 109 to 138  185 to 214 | 1.44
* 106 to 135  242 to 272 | 1.20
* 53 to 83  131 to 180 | 0.74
